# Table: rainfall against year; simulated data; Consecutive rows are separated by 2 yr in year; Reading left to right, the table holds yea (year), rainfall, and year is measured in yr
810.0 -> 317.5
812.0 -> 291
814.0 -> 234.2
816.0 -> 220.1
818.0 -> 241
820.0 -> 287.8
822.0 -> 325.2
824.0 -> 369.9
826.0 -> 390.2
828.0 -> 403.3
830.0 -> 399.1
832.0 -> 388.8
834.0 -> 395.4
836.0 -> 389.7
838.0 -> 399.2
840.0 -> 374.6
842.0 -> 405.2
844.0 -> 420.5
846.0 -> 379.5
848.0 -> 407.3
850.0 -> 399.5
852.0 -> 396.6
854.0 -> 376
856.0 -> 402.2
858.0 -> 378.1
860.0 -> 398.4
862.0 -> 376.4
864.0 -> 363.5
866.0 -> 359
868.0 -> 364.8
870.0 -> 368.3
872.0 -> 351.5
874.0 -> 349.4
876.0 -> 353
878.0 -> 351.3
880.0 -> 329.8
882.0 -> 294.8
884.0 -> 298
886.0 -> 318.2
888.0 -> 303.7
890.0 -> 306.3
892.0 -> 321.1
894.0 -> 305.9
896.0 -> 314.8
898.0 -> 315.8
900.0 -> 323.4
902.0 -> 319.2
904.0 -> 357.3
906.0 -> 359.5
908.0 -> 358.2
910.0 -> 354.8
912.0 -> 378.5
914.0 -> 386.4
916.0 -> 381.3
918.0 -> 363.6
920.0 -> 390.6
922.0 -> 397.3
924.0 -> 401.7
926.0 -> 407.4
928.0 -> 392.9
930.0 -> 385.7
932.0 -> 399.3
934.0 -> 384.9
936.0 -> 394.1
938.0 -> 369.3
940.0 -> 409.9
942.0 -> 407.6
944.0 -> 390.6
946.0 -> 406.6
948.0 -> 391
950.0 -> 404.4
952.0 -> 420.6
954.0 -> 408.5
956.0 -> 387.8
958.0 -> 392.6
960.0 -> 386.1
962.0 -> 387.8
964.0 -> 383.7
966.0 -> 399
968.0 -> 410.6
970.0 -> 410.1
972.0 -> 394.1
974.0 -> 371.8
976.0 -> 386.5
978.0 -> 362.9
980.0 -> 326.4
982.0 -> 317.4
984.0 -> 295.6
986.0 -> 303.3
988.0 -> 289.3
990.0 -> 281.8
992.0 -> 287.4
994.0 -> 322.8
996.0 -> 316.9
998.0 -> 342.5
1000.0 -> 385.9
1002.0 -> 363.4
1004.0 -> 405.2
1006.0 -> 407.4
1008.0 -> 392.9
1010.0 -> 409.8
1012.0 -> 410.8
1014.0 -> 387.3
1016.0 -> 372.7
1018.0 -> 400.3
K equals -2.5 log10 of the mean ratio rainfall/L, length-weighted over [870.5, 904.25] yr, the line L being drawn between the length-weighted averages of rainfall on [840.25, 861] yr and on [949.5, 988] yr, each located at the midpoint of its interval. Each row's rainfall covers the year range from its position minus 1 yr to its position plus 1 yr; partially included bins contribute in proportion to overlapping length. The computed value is 0.20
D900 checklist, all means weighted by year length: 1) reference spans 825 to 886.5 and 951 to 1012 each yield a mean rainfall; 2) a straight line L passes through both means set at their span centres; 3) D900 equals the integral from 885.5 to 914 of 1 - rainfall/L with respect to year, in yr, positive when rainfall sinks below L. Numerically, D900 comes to 2.9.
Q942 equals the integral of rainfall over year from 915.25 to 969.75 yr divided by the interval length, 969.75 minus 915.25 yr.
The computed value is 395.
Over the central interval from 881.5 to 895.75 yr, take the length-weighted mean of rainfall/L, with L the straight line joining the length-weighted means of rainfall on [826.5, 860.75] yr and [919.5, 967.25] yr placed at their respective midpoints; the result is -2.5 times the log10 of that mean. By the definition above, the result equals 0.272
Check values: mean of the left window 395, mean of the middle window 308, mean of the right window 396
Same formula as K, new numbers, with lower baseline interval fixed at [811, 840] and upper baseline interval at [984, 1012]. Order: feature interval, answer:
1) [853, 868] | -0.112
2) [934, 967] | -0.149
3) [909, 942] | -0.131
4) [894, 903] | 0.085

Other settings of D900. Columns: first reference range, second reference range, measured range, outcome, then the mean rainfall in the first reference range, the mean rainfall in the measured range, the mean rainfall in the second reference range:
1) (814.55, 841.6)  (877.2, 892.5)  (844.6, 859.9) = -2.6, 352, 392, 315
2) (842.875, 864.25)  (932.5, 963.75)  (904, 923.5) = 1.0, 392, 374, 396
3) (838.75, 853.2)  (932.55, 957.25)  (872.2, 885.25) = 2.2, 397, 331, 398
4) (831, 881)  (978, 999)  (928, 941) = -2.0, 379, 391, 311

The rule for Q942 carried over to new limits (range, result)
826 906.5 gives 361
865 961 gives 365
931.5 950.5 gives 395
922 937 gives 395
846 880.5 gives 373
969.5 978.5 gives 385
